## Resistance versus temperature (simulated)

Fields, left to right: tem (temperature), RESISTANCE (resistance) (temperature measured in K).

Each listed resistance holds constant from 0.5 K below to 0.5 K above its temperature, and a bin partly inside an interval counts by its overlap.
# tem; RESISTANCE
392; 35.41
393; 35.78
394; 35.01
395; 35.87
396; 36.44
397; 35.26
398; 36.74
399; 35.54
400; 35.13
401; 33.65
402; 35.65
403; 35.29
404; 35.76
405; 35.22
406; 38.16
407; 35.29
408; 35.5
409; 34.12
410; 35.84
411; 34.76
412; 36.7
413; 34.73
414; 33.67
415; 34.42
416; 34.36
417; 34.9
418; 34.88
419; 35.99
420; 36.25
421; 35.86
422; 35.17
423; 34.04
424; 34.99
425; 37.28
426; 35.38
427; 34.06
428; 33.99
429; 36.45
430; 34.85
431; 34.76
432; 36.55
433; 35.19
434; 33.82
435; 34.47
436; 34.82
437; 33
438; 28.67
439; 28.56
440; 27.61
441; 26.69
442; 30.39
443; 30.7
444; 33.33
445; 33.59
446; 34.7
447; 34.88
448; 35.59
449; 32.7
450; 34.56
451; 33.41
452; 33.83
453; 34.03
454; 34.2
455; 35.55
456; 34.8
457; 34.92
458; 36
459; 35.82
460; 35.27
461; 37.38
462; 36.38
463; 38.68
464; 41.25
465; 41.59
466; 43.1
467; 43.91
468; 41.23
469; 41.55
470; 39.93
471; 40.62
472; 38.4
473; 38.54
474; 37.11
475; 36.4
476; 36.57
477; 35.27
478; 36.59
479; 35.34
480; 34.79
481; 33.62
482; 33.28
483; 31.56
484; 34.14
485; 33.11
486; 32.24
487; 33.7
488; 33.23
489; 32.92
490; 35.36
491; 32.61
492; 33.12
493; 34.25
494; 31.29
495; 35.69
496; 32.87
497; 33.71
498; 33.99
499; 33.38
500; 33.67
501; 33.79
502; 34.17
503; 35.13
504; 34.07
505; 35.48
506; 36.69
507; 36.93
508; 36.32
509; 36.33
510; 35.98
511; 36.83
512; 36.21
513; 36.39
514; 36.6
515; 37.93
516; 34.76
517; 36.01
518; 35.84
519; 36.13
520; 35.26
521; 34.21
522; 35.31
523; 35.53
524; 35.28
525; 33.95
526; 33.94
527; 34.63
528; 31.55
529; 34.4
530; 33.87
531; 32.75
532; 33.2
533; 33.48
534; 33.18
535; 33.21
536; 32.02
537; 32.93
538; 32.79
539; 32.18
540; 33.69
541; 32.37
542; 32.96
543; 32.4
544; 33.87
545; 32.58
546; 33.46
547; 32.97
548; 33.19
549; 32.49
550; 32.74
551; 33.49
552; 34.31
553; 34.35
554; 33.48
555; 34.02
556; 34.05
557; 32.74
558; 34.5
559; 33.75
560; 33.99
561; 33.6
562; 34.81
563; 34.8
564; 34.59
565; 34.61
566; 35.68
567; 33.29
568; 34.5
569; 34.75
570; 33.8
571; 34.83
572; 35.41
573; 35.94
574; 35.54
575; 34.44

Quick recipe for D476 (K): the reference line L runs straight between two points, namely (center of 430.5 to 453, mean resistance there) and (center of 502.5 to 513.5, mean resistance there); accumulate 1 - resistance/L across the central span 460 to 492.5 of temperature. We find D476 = -2.06 K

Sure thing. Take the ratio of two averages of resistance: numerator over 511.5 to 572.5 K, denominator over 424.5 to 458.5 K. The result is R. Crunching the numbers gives 1.0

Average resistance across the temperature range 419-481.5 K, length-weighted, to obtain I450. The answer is 35.5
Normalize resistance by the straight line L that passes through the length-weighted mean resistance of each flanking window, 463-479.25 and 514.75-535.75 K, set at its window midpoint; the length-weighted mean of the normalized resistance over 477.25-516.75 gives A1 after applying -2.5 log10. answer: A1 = 0.070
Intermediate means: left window 39.3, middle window 34.6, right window 34.4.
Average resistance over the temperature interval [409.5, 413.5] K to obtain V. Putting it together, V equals 35.5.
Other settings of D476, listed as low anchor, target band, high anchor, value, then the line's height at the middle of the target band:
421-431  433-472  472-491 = -0.5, 34.9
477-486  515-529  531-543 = -0.7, 33.2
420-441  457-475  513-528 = -2.4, 34.4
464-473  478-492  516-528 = 2.0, 39.2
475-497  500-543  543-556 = -1.2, 33.6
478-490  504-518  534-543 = -1.3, 33.2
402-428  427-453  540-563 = 1.4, 35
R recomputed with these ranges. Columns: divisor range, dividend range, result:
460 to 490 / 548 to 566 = 0.92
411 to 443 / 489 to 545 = 1.01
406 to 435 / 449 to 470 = 1.06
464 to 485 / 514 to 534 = 0.92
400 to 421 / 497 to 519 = 1.01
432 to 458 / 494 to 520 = 1.07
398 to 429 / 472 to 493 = 0.98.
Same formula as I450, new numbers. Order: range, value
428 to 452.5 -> 33.1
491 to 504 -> 33.7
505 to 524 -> 36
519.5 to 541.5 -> 33.6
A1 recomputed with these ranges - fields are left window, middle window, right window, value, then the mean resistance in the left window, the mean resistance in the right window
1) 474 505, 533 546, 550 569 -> 0.04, 34.1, 34.1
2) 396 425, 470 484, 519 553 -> -0.05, 35.3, 33.5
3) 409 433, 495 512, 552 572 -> -0.01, 35.2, 34.2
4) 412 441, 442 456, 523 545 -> 0.00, 34.2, 33.3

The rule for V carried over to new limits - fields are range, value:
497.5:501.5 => 33.7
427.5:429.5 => 35.2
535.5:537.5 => 32.5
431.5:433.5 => 35.9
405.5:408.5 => 36.3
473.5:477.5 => 36.3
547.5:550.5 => 32.8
